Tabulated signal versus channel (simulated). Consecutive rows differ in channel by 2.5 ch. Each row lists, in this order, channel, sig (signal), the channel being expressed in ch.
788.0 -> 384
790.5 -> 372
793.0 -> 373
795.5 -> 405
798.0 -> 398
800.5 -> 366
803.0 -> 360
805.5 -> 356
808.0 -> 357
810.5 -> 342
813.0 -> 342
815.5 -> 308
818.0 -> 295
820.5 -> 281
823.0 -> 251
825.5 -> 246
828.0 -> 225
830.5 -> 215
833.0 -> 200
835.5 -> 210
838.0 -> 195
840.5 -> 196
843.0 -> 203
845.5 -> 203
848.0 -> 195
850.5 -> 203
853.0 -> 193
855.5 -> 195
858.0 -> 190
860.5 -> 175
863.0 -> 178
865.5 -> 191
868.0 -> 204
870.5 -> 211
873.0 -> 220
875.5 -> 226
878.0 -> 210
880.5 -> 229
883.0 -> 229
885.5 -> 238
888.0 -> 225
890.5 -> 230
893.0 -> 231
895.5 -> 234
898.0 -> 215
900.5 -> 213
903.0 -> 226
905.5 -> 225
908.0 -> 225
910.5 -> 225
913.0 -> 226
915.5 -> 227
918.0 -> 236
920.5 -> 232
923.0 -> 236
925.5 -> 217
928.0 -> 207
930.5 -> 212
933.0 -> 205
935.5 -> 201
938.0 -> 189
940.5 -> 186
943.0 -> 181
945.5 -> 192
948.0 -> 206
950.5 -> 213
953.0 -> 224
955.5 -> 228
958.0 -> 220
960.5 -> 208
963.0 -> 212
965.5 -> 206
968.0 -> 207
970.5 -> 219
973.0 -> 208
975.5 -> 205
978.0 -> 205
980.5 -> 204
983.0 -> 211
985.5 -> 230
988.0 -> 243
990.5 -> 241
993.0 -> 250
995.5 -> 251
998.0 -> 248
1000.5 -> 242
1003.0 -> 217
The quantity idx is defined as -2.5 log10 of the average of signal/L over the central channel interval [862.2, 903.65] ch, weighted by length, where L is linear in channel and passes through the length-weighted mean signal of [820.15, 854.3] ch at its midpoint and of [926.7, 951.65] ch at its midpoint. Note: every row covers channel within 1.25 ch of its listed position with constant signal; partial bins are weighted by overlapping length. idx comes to -0.06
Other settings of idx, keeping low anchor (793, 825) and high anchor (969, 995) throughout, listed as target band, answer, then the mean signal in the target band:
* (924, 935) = 0.22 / 210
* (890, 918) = 0.21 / 226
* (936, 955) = 0.23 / 200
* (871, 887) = 0.28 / 225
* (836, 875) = 0.48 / 198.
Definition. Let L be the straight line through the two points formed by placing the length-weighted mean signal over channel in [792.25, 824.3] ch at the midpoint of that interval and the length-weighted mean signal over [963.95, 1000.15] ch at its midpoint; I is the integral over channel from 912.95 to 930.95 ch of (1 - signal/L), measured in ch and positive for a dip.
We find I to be 2.7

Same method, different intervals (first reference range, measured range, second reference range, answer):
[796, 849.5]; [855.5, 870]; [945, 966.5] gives 3.78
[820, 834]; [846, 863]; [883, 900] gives 2.97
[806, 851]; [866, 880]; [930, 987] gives 1.31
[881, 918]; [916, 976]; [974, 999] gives 4.46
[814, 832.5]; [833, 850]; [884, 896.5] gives 3.45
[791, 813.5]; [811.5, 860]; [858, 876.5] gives 9.24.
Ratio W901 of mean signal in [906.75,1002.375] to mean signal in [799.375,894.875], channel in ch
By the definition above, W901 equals 0.91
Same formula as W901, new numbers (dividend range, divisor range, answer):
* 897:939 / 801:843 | 0.80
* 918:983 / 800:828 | 0.67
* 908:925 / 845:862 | 1.19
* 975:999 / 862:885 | 1.08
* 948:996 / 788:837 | 0.70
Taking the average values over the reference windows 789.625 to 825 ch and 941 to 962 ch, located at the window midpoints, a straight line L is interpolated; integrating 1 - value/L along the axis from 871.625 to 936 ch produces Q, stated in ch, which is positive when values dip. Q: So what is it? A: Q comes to 7.1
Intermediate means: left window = 341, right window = 208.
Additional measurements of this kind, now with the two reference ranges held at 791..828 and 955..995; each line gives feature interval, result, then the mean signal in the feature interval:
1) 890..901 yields 1.93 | 225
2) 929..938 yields 1.58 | 204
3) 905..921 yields 2.03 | 228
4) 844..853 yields 3.11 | 199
